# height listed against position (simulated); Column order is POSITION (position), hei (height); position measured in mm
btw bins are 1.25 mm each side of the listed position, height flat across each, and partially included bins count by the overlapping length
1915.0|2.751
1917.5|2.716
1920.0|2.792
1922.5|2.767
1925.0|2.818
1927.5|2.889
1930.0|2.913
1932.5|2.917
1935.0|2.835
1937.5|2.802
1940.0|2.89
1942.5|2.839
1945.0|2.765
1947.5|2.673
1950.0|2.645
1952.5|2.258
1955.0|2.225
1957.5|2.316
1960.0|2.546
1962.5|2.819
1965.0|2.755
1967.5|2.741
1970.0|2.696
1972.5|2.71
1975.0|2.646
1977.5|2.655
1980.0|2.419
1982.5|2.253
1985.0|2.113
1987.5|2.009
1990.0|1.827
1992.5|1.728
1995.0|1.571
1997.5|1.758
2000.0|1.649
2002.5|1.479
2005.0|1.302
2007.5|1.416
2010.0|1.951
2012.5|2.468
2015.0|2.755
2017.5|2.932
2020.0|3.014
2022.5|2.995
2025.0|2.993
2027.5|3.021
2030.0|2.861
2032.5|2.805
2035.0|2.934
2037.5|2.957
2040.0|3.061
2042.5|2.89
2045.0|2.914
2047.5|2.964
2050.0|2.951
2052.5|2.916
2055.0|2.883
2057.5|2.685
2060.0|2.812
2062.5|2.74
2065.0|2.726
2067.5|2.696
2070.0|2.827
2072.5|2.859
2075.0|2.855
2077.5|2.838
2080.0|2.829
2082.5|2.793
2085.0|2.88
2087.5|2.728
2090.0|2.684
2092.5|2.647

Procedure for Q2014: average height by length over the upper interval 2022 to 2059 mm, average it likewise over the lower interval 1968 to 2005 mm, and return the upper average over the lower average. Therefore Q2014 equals 1.39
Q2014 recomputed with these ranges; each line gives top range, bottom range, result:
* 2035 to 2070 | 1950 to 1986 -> 1.14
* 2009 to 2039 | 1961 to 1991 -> 1.14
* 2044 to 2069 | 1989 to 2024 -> 1.37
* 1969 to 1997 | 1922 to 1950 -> 0.79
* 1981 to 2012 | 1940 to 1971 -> 0.68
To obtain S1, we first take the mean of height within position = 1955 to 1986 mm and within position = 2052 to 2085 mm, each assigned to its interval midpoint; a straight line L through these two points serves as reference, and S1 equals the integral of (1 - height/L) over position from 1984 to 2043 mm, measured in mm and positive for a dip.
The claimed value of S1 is 7.09 mm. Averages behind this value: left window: 2.55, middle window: 2.35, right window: 2.8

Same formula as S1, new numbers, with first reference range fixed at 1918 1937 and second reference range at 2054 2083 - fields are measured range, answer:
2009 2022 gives 0.71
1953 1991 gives 5.07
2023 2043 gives -0.98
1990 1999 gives 3.56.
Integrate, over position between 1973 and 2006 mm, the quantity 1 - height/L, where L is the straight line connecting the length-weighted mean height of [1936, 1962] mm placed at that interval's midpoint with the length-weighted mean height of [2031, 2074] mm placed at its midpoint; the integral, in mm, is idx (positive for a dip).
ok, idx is 8.8 mm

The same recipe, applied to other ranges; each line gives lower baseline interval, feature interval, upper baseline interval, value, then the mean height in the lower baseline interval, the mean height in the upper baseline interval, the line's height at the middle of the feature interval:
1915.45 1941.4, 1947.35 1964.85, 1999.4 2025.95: 1.0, 2.83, 2.28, 2.65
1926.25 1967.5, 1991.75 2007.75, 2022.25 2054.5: 7.2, 2.69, 2.94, 2.84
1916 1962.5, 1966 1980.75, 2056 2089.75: 0.4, 2.7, 2.79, 2.73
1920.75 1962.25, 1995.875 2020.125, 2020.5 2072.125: 6.9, 2.7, 2.88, 2.82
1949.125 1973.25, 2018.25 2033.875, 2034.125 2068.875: -0.9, 2.57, 2.87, 2.78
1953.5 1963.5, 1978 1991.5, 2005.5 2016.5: 0.8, 2.46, 2.11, 2.29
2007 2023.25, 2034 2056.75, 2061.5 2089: -2.3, 2.54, 2.8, 2.67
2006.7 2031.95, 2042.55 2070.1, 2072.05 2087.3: -0.6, 2.67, 2.83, 2.77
